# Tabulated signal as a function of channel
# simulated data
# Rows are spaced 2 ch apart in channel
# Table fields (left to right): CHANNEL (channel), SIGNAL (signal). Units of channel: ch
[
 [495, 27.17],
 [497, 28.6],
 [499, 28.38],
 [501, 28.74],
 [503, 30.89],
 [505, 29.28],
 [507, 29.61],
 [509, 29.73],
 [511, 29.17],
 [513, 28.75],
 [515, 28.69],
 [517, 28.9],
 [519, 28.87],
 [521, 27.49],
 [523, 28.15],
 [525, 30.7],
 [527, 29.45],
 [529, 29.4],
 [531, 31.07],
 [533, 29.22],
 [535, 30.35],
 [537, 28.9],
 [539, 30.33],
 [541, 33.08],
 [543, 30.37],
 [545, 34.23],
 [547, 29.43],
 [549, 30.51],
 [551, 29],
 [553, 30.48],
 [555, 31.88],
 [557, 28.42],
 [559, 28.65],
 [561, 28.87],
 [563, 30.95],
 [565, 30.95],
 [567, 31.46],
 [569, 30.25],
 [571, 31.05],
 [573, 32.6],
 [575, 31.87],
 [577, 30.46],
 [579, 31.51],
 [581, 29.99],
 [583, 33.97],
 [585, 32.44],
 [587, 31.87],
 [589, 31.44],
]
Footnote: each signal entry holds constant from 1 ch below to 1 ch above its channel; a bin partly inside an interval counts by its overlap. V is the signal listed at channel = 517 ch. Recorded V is 28.9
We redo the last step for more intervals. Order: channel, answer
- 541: 33.08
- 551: 29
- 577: 30.46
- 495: 27.17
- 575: 31.87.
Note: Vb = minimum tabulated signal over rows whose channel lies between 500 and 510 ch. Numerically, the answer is 28.74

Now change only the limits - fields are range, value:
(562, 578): 30.25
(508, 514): 28.75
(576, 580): 30.46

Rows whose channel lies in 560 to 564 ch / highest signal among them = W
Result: 30.95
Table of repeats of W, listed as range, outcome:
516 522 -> 28.9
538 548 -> 34.23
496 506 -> 30.89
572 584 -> 33.97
